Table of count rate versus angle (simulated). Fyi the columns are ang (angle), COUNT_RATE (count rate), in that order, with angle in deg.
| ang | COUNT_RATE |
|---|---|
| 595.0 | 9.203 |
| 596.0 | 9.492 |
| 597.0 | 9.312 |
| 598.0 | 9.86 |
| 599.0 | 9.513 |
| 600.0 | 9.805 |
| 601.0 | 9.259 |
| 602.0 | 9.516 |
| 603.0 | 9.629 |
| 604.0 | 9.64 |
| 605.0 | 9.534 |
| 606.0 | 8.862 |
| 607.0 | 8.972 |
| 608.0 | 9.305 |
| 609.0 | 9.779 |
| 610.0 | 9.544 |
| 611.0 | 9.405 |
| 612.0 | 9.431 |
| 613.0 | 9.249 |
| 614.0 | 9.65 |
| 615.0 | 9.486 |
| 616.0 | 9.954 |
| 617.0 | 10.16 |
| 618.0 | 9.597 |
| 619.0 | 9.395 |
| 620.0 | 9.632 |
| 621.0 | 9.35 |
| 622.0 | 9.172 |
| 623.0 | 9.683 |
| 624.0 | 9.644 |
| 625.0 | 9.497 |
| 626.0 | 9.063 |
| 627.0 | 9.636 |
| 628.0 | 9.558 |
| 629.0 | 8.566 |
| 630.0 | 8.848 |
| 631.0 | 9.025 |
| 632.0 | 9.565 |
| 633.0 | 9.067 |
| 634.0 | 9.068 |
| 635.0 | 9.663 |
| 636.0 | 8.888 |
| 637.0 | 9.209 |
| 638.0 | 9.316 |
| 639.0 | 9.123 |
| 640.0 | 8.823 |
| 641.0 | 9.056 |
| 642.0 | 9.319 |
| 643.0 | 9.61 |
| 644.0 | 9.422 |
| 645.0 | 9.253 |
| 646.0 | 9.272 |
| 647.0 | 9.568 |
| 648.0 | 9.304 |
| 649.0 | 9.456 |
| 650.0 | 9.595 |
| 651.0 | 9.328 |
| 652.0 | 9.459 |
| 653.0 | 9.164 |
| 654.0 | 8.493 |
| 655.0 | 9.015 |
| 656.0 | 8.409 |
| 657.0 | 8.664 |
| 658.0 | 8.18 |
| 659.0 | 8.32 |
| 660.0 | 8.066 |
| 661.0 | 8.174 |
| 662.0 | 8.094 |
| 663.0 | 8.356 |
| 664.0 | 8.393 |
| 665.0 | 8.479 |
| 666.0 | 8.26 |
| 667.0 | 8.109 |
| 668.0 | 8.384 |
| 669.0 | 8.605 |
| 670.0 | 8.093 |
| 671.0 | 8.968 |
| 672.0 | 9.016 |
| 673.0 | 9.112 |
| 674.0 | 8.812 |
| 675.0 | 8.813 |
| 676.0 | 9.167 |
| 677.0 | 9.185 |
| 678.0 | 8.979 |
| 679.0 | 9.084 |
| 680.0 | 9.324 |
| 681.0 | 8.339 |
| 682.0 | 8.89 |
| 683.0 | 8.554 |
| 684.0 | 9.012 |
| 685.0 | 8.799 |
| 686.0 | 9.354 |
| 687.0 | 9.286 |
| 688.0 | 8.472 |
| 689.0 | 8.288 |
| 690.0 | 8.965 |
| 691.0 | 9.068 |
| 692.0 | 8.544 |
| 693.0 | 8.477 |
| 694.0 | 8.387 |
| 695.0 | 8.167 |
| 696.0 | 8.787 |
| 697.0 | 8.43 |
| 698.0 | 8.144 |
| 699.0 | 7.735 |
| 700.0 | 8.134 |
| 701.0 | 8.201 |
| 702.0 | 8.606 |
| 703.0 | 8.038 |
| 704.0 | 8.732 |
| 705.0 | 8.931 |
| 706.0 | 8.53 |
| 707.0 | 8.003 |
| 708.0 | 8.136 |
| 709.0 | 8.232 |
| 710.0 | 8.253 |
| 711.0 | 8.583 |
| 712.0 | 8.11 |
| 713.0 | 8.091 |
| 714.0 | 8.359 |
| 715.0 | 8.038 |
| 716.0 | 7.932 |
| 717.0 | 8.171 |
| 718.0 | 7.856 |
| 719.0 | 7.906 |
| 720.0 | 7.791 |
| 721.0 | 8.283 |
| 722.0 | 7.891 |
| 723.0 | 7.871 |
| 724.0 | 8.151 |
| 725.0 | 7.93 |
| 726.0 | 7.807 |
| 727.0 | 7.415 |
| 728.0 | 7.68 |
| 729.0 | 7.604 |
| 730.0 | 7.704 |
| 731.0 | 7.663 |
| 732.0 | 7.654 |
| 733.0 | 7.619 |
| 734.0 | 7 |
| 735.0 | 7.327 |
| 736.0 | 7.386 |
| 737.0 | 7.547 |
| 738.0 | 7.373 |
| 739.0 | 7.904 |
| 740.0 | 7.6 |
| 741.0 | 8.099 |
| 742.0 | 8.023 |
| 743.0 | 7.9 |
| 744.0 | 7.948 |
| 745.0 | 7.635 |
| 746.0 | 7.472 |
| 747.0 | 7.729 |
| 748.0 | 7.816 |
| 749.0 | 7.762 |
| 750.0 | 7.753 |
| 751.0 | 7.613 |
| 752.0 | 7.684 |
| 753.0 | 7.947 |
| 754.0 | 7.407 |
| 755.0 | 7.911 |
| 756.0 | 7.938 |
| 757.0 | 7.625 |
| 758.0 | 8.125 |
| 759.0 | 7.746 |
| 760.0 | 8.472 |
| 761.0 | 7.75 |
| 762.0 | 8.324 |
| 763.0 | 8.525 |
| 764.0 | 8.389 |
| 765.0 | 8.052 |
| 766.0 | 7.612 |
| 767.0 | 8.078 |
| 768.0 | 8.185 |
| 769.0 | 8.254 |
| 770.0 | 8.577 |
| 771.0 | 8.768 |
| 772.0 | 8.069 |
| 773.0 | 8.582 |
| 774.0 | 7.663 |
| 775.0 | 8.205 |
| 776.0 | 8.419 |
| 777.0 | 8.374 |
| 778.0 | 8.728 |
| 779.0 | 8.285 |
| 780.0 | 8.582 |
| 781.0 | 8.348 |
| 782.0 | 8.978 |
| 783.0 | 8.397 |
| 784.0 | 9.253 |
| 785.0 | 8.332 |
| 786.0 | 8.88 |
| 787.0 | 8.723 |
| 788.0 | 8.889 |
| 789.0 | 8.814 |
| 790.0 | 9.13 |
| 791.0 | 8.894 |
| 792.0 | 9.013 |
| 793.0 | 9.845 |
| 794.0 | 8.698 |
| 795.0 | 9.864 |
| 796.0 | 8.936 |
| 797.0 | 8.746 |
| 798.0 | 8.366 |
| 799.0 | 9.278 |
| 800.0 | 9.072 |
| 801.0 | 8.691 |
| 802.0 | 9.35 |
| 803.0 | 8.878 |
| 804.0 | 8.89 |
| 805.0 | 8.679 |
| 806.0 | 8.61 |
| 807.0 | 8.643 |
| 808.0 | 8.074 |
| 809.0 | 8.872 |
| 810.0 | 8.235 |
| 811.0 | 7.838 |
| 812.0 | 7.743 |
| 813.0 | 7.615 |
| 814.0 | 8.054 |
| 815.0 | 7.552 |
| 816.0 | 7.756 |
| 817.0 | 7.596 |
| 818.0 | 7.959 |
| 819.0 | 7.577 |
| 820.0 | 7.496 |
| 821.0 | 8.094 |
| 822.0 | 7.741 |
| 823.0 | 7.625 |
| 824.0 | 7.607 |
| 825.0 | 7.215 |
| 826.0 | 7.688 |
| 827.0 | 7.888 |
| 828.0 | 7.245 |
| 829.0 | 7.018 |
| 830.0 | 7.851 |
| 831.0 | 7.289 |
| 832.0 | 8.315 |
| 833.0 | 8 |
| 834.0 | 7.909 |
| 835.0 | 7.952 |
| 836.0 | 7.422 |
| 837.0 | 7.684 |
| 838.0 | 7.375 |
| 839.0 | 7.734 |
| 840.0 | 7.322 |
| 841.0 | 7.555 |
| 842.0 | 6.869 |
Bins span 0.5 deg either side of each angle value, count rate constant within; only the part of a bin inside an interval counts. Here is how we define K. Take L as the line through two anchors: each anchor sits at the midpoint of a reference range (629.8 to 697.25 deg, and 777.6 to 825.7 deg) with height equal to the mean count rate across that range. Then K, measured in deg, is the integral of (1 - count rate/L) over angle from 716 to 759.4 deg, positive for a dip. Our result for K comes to 4.5 deg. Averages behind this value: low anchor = 8.87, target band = 7.75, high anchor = 8.46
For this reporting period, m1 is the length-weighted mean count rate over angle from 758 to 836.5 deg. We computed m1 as 8.29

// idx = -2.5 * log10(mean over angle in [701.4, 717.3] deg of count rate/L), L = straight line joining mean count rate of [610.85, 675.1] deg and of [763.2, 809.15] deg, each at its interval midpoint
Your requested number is 0.07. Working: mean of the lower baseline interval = 9.07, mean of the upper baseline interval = 8.65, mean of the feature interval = 8.3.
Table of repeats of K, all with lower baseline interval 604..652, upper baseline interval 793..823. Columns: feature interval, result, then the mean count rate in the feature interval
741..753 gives 1.29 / 7.78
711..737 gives 3.01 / 7.82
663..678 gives 0.76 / 8.67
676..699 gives 0.77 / 8.74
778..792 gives -0.38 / 8.74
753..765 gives 0.88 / 8.02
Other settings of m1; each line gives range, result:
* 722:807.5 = 8.23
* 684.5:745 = 8.11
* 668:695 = 8.81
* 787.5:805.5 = 9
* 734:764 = 7.8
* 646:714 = 8.64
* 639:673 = 8.82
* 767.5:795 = 8.65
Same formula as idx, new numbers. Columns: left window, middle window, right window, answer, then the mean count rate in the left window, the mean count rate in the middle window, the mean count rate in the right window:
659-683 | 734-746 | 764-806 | 0.131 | 8.63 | 7.66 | 8.66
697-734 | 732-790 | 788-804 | 0.068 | 8.04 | 8.08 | 9.03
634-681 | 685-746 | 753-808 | 0.081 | 8.9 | 8.1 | 8.52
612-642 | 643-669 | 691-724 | 0.021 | 9.34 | 8.78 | 8.24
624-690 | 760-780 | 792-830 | 0.021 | 8.93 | 8.27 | 8.25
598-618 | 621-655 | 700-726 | -0.015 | 9.52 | 9.26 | 8.18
